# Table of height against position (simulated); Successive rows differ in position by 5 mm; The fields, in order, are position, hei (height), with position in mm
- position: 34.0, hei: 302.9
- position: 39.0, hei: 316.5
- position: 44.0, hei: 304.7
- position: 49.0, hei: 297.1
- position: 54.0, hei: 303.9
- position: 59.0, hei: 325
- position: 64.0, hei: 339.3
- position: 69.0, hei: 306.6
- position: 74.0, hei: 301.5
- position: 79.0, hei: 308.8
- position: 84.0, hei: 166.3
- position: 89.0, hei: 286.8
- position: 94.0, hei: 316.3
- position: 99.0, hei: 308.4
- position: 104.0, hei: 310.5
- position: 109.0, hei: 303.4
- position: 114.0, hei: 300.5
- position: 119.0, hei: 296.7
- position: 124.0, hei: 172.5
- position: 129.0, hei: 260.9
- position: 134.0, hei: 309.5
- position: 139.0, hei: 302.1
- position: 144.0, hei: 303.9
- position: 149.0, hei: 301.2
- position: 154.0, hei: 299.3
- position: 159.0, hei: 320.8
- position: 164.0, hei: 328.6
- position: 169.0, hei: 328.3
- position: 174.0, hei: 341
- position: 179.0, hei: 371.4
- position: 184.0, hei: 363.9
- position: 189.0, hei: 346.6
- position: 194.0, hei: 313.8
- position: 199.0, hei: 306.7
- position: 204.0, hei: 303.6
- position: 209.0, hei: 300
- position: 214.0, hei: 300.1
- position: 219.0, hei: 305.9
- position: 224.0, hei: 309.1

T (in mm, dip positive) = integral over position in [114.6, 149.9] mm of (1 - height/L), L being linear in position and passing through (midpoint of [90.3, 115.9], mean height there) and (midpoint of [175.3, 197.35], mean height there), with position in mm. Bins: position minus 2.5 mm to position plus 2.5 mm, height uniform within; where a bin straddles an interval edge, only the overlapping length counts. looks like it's 4.7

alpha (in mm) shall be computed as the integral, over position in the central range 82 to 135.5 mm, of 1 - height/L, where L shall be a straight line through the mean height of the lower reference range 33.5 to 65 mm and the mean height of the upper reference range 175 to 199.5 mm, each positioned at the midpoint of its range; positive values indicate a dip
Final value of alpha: 8.1 mm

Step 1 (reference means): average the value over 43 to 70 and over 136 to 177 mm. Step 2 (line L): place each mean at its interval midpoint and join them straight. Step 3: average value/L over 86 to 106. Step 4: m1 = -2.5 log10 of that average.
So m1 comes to 0.04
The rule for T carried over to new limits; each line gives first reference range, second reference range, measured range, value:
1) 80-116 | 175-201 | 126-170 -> 1.79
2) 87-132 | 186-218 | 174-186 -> -2.22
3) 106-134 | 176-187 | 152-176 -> 1.07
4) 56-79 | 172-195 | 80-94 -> 3.09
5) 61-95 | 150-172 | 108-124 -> 1.18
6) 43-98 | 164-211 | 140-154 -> 0.74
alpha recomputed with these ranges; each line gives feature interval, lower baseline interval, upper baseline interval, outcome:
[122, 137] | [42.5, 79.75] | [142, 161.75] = 2.7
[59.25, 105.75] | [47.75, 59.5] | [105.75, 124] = 0.1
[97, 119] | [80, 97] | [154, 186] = -1.9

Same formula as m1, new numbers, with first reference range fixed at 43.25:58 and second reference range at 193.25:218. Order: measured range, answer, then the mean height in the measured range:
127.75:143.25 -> 0.034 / 295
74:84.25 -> 0.134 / 269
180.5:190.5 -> -0.176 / 358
